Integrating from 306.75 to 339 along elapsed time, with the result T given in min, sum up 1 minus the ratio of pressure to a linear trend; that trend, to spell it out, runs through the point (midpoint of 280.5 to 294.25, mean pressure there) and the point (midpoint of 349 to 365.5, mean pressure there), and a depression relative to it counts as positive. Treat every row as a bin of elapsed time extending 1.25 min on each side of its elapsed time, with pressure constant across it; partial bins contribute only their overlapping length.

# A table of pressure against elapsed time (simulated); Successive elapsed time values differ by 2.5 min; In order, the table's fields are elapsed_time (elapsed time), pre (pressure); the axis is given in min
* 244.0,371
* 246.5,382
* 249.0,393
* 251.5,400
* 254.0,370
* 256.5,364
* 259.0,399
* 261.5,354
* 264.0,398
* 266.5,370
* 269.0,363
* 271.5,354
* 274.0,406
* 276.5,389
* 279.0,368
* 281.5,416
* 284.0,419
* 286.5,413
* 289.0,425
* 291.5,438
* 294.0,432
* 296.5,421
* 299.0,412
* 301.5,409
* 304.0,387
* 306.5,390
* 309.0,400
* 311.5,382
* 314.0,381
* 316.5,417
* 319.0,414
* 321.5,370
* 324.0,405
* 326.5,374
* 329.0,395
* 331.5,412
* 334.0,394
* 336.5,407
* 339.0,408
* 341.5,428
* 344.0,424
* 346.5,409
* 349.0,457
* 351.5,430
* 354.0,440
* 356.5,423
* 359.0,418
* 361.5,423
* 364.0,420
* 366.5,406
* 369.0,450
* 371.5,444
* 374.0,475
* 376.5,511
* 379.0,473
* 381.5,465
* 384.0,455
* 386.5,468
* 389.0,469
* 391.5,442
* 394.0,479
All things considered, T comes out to 2.23 min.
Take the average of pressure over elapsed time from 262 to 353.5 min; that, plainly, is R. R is 403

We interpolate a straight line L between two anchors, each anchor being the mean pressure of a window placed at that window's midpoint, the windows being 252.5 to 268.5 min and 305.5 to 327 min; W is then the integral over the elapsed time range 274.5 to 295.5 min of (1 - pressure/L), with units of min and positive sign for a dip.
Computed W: -1.6 min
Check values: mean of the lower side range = 376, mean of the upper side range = 393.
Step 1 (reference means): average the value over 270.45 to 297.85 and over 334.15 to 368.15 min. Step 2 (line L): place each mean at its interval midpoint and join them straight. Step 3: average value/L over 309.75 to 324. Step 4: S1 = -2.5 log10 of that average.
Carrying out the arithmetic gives 0.06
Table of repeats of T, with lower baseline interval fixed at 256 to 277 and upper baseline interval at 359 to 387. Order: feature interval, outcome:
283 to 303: -1.25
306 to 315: 0.44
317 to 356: 1.36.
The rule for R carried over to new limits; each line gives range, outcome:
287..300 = 425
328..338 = 402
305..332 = 394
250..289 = 387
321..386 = 429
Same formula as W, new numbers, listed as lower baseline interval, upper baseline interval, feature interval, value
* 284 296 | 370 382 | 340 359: 1.2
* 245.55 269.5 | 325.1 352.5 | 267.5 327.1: -0.6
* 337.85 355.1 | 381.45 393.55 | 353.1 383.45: 0.0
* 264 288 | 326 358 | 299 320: 0.3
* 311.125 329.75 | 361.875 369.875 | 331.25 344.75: -0.2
